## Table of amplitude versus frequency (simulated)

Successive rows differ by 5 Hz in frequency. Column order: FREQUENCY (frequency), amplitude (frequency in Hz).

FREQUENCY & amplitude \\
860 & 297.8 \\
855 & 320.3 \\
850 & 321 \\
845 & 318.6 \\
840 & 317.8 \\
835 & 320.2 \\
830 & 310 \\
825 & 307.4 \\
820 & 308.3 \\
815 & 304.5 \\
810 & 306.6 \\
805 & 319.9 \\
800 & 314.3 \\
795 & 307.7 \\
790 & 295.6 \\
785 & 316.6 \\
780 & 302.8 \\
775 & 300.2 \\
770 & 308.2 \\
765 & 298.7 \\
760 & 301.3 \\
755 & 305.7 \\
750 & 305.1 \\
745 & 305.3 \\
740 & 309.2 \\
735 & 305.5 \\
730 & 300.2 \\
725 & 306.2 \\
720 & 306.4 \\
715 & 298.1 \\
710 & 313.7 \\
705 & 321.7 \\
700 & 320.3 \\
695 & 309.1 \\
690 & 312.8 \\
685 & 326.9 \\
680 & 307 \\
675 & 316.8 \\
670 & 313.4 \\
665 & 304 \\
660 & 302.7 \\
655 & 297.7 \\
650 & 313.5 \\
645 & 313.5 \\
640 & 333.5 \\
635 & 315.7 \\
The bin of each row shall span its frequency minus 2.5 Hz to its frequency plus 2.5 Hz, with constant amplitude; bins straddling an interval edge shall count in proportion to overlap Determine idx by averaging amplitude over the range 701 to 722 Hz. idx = 311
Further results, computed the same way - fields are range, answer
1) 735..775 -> 305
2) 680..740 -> 311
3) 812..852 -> 313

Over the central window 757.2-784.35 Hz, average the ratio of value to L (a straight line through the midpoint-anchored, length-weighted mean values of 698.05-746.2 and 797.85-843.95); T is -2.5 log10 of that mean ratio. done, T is 0.03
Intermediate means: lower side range 309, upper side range 312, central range 303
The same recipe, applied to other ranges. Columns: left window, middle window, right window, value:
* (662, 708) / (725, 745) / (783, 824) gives 0.02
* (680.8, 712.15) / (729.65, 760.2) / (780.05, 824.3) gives 0.03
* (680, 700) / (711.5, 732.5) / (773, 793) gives 0.03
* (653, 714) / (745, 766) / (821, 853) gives 0.04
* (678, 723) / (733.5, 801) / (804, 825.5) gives 0.02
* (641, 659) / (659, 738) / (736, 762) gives -0.01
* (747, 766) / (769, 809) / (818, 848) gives 0.00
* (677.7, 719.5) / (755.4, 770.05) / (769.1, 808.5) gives 0.03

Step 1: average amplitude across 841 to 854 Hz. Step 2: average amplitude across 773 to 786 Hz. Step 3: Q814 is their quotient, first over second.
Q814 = 1.05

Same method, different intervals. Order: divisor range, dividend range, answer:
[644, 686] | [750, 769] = 0.98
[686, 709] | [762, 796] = 0.96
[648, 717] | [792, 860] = 1.00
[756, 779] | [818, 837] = 1.03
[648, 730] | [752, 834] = 0.99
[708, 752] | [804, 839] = 1.02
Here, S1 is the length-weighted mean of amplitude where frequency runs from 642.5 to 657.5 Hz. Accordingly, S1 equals 308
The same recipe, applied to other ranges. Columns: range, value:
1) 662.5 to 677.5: 311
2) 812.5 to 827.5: 307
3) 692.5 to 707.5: 317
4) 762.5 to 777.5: 302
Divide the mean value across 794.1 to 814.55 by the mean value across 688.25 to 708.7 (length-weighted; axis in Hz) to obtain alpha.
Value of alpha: 1.0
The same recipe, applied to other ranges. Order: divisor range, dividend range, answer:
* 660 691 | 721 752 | 0.98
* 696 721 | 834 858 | 1.02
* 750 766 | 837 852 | 1.05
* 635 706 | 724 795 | 0.97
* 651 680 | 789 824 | 1.00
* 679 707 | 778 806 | 0.98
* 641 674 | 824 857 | 1.03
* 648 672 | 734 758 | 1.00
